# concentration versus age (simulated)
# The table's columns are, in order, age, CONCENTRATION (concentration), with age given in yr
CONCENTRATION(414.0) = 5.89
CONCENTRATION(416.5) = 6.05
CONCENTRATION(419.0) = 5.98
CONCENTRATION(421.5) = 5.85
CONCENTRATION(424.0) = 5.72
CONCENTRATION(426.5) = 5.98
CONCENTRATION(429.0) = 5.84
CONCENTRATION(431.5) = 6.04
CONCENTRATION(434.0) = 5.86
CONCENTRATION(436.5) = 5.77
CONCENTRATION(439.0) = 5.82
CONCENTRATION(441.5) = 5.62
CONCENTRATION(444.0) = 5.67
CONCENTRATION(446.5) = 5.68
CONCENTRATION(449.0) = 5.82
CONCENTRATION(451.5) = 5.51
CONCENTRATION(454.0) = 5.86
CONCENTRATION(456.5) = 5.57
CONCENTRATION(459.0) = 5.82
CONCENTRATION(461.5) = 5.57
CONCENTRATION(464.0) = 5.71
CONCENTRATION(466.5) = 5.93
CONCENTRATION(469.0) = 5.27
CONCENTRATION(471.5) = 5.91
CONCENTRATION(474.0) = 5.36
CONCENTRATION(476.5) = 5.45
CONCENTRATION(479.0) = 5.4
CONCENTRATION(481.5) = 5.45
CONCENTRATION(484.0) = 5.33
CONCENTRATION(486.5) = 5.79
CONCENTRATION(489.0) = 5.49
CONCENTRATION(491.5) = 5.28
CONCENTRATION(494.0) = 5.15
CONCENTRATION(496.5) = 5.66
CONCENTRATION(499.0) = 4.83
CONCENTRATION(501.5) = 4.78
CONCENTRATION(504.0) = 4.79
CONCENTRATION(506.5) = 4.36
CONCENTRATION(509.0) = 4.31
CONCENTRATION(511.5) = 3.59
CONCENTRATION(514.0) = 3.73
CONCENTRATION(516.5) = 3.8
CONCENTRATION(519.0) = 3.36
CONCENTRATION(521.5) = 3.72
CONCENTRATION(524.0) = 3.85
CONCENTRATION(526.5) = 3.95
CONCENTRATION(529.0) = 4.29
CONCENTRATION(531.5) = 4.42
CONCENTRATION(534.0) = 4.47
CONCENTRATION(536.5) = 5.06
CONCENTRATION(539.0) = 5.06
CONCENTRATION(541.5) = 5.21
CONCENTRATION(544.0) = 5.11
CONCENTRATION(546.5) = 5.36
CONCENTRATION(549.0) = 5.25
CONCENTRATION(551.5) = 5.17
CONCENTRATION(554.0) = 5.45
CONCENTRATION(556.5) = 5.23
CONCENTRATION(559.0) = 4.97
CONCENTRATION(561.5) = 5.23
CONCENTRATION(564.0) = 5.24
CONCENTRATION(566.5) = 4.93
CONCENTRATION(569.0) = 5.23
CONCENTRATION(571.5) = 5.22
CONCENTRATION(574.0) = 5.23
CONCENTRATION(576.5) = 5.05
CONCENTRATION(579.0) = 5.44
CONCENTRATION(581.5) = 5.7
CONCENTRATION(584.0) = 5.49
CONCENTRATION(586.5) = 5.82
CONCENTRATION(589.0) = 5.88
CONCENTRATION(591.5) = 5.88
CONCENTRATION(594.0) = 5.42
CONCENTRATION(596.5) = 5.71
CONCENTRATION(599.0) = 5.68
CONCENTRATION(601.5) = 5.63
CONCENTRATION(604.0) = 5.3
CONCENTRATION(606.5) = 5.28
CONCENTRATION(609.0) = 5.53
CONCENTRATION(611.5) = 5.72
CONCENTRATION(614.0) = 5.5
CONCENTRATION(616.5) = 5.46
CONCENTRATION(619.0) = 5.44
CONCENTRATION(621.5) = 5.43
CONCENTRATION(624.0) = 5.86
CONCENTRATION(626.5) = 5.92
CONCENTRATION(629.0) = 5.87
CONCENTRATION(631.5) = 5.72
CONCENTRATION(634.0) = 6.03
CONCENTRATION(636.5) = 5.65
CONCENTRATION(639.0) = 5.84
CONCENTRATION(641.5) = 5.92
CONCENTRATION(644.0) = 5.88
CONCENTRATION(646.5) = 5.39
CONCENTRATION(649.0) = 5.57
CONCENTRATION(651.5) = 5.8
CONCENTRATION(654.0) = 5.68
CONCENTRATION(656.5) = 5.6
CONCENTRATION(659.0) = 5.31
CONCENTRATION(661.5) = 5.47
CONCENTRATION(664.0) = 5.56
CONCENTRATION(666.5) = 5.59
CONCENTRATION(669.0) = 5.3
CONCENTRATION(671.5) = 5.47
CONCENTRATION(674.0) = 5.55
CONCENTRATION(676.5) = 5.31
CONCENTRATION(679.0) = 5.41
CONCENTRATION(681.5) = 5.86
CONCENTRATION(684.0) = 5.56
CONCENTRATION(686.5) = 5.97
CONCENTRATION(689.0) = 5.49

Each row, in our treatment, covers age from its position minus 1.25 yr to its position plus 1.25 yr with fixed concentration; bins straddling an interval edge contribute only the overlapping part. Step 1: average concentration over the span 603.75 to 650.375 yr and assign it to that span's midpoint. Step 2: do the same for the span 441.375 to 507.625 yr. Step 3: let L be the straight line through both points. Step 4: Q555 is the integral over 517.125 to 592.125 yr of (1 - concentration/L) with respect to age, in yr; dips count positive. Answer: 7.7 yr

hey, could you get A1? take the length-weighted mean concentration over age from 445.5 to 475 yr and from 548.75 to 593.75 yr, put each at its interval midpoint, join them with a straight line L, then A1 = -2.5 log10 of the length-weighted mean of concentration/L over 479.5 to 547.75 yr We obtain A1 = 0.18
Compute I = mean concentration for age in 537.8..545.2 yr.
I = 5.13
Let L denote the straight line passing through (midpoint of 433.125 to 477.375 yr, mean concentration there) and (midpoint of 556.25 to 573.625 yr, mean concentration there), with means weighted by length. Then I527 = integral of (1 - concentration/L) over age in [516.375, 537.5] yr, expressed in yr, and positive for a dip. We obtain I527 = 4.8 yr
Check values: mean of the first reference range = 5.68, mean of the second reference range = 5.15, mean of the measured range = 4.11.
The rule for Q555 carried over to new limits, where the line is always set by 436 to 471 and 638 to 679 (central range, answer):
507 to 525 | 5.9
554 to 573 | 1.5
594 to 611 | 0.2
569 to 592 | 0.5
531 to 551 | 2.2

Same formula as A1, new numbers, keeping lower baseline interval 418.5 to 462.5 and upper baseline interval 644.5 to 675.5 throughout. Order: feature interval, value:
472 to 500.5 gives 0.07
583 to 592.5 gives -0.03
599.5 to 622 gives 0.02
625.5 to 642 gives -0.05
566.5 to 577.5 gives 0.10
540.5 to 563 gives 0.09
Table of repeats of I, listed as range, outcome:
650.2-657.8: 5.69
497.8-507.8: 4.69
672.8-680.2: 5.42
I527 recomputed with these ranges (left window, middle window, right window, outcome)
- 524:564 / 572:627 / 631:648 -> -1.39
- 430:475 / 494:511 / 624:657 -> 2.87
